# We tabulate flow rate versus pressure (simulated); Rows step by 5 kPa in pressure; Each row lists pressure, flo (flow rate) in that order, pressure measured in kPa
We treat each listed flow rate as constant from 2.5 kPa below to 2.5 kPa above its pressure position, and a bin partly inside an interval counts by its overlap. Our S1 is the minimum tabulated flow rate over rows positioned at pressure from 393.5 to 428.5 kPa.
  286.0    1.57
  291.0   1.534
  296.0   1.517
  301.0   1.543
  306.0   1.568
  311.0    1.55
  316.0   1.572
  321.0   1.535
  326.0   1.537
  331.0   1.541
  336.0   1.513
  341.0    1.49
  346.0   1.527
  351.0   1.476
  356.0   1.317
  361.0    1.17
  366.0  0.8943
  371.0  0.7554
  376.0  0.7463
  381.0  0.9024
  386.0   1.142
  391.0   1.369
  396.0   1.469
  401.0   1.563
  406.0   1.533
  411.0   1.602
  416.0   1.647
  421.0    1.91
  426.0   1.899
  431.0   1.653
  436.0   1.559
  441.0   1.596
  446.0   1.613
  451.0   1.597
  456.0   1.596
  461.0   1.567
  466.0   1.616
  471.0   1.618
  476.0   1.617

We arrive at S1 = 1.469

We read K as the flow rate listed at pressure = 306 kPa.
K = 1.568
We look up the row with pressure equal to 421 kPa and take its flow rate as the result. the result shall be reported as 1.91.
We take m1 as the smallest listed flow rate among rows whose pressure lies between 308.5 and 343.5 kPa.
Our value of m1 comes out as 1.49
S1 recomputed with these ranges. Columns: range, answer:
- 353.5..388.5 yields 0.7463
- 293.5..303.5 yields 1.517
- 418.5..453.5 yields 1.559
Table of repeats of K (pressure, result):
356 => 1.317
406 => 1.533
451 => 1.597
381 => 0.9024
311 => 1.55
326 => 1.537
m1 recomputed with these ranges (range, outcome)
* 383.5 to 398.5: 1.142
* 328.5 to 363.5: 1.17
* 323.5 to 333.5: 1.537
